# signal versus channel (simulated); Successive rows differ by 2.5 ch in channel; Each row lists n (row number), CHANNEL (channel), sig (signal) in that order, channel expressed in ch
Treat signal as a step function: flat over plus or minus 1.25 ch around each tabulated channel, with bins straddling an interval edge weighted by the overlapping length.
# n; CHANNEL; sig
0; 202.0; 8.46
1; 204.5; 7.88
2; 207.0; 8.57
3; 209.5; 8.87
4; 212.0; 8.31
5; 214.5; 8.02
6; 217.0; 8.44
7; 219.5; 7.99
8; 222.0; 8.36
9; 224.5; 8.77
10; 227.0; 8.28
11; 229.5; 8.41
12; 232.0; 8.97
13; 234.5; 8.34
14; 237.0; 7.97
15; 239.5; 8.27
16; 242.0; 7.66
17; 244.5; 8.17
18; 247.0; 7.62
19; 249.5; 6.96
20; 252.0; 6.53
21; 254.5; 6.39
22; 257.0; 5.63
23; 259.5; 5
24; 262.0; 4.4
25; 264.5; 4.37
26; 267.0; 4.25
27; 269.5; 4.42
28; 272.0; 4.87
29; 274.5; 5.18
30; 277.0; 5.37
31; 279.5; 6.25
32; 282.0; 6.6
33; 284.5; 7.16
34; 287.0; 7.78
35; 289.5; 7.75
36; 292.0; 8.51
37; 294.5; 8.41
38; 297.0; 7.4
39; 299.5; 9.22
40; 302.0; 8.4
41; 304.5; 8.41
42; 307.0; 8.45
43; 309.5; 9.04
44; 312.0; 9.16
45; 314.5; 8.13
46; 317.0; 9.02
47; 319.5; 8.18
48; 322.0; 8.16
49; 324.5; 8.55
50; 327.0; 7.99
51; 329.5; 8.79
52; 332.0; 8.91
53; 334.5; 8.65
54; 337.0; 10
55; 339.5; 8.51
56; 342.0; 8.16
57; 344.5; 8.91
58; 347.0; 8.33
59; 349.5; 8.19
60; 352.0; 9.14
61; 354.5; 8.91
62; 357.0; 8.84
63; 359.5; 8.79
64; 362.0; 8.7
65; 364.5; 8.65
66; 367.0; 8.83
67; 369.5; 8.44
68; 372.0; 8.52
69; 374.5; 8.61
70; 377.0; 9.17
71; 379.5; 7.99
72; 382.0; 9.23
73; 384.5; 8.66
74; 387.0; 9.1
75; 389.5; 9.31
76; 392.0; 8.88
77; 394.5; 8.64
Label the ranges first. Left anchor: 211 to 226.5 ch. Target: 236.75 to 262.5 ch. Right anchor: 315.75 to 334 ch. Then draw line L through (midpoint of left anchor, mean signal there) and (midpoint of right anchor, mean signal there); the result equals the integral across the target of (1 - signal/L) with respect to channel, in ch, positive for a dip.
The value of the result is 4.8 ch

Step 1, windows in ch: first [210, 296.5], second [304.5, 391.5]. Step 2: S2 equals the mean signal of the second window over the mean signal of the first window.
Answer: 1.23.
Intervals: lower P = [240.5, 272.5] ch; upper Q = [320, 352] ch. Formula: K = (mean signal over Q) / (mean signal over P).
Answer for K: 1.46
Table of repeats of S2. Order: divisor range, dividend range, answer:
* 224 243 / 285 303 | 0.98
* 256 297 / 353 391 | 1.45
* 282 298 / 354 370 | 1.13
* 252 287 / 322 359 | 1.58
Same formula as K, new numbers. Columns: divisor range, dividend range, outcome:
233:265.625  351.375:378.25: 1.30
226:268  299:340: 1.26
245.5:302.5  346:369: 1.35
